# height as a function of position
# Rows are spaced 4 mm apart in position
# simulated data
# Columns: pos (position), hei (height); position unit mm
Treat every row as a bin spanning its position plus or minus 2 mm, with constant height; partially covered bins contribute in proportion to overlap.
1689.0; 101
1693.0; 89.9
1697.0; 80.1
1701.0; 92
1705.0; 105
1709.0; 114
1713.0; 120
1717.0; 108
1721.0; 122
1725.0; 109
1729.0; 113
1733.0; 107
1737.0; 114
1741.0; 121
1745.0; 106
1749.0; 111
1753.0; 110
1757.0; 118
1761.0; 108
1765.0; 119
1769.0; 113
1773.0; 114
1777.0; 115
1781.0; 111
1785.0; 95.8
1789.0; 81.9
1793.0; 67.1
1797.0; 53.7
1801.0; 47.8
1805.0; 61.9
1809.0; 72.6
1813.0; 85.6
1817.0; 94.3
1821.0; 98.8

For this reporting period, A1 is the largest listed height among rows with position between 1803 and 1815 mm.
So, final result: 85.6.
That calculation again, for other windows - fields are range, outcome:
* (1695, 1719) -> 120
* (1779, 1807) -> 111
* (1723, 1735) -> 113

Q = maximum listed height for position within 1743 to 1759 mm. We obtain 118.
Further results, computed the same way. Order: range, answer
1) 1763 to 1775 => 119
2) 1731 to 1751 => 121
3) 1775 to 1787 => 115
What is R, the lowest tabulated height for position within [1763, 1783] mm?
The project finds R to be 111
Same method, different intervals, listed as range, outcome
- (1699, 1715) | 92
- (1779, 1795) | 67.1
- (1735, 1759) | 106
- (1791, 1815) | 47.8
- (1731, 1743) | 107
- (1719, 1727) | 109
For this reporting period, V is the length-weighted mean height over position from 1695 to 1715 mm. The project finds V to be 102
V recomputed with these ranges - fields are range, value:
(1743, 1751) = 108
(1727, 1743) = 114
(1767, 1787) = 110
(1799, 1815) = 67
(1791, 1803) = 56.2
